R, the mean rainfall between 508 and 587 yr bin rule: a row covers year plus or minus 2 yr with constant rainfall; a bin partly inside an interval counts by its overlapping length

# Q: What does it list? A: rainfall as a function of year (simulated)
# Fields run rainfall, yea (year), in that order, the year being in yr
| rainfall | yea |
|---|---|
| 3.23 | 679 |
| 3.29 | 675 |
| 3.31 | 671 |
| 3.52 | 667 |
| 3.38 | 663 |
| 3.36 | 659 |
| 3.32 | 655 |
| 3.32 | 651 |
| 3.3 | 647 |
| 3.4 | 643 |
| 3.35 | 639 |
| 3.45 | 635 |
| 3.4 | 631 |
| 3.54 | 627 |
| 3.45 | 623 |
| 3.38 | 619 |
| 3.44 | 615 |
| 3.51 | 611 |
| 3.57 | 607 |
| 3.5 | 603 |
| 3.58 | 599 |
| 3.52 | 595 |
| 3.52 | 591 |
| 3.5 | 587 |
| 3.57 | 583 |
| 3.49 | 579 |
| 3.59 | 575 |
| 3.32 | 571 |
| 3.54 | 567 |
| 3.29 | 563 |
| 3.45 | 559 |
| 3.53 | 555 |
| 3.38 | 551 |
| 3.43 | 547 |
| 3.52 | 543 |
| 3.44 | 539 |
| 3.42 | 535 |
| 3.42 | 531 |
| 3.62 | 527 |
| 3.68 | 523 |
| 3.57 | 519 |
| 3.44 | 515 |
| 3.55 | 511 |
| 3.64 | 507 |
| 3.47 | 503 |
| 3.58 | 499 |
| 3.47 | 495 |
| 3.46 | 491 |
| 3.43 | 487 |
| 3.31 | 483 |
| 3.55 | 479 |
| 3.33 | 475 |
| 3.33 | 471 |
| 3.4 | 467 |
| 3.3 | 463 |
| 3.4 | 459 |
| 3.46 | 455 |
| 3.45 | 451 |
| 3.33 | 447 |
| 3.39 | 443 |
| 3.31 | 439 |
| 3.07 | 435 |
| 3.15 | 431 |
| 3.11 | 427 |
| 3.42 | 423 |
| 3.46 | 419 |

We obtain 3.49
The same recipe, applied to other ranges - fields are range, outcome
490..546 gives 3.52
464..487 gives 3.38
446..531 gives 3.47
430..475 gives 3.33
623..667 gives 3.39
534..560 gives 3.45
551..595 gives 3.48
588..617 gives 3.52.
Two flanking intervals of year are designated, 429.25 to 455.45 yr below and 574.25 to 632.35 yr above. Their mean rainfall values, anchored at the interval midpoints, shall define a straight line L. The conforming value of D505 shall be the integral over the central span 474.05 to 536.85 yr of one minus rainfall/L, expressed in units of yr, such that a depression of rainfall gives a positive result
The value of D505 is -2.2 yr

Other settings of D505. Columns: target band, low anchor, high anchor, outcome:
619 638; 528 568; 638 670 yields -0.3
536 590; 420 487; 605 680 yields -1.5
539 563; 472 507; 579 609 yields 0.4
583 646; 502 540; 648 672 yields -1.0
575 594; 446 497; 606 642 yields -0.5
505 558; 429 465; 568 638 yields -1.5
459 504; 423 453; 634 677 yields -1.8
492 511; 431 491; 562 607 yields -0.7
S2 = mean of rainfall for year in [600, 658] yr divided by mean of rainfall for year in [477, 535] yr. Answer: 0.98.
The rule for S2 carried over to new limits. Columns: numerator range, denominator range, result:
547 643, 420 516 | 1.02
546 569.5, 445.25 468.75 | 1.01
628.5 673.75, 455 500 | 0.99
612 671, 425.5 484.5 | 1.02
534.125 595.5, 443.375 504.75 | 1.02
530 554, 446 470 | 1.01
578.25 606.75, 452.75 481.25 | 1.04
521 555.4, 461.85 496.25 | 1.03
